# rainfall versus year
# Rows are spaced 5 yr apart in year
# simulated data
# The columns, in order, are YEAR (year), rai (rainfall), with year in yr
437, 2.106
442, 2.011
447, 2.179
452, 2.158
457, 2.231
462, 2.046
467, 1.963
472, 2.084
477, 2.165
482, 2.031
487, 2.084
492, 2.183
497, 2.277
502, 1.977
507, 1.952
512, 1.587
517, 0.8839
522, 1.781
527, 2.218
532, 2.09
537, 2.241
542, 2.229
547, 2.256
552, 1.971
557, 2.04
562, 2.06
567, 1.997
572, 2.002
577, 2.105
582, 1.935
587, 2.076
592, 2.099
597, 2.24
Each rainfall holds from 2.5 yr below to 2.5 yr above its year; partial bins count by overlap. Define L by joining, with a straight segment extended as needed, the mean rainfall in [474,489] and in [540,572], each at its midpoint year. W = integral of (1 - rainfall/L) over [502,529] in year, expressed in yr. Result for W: 5.0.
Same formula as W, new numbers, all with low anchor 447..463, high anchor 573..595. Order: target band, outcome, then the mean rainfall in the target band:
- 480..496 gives 0.11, 2.12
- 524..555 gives -1.01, 2.16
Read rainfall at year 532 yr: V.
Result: 2.09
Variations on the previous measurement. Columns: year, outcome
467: 1.963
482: 2.031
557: 2.04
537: 2.241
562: 2.06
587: 2.076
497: 2.277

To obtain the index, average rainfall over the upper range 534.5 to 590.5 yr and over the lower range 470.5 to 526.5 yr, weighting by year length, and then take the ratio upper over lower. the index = 1.09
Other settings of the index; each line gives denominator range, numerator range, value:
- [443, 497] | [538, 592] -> 0.98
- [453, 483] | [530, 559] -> 1.02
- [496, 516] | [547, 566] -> 1.11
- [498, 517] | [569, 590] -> 1.16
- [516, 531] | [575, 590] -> 1.17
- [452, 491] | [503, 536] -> 0.85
